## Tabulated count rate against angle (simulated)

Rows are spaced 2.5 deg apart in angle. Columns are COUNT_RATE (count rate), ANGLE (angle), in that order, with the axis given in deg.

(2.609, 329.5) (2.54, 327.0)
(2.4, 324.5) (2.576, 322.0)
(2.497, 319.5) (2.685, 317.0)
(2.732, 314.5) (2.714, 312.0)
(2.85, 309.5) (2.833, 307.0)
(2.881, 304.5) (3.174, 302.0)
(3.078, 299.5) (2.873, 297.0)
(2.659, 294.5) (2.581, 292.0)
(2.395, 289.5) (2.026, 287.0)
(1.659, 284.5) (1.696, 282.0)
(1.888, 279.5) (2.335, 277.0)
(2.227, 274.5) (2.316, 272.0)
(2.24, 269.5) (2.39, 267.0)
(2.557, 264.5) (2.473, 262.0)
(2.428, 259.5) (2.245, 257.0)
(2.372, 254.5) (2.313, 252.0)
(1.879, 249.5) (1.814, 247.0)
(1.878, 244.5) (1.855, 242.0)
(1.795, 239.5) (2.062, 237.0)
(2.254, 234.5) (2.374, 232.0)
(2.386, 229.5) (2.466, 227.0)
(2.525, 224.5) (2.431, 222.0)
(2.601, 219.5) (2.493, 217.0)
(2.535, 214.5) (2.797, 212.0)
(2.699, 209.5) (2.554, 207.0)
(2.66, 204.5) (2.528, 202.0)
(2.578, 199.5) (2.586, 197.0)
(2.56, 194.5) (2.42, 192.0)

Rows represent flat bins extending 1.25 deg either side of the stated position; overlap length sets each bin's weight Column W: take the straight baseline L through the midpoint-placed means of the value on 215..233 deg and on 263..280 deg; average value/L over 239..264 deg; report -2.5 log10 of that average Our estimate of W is 0.12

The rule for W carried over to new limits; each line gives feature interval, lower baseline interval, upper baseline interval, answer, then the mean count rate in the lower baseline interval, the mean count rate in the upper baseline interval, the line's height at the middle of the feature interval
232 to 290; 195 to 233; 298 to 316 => 0.26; 2.55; 2.89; 2.72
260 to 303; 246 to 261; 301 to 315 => 0.07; 2.19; 2.87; 2.54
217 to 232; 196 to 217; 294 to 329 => 0.07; 2.61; 2.75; 2.63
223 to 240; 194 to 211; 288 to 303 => 0.16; 2.6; 2.77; 2.65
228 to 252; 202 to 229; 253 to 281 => 0.19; 2.57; 2.31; 2.45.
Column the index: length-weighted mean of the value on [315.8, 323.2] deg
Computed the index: 2.59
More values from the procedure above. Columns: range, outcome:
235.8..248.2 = 1.88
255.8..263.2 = 2.38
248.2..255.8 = 2.19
